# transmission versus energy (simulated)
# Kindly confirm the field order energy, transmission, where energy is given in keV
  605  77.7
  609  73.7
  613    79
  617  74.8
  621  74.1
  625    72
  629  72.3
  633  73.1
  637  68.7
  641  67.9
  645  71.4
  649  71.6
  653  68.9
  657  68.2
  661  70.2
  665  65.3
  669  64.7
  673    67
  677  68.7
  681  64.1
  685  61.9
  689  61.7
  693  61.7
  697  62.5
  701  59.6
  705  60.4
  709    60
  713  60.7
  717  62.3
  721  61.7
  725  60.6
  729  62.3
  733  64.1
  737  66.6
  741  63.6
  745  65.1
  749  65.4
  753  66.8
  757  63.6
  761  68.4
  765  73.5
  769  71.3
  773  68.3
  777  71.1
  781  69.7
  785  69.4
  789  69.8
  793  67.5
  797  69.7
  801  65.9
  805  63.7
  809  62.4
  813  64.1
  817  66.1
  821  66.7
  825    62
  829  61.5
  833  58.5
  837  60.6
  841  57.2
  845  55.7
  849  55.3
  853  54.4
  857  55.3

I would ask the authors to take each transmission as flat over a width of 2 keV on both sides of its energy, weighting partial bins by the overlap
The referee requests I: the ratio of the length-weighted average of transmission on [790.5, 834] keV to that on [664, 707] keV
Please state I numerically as 1.02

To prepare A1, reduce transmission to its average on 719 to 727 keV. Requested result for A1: 61.2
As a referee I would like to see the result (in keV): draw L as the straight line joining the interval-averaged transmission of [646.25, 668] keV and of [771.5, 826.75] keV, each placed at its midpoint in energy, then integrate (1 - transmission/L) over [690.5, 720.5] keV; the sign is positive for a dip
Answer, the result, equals 3.10 keV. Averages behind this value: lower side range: 68.7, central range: 61.1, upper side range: 66.9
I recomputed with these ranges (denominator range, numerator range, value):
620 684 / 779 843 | 0.94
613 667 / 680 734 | 0.87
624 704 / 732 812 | 1.01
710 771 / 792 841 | 0.98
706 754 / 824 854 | 0.92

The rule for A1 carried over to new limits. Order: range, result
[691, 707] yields 61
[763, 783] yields 70.8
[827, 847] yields 58.7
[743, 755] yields 65.8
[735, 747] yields 65.1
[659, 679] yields 67.2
